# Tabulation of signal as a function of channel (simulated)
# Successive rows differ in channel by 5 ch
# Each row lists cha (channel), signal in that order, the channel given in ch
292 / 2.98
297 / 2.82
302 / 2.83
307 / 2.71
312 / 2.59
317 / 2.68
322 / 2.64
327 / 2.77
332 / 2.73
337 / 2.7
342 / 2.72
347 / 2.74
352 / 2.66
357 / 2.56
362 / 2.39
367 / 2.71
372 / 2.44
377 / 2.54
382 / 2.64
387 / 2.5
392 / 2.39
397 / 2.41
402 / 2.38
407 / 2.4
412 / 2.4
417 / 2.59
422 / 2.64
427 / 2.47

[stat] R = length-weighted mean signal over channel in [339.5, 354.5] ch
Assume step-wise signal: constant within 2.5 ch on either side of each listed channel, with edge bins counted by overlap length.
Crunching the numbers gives 2.71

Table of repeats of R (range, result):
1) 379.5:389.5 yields 2.57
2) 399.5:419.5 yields 2.44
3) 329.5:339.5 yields 2.71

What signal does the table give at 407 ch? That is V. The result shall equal 2.4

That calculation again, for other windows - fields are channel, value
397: 2.41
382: 2.64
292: 2.98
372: 2.44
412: 2.4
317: 2.68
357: 2.56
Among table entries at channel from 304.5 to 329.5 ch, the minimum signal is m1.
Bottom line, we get 2.59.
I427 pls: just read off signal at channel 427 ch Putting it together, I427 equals 2.47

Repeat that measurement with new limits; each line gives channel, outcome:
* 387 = 2.5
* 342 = 2.72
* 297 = 2.82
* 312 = 2.59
